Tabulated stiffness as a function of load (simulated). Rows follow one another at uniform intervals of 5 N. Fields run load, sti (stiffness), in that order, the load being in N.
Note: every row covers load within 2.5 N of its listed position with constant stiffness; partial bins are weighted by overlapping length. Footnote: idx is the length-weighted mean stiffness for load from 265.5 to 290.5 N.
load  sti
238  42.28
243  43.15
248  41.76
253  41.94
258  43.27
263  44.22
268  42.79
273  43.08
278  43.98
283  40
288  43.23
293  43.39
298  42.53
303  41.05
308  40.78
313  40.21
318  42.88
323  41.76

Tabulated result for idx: 42.6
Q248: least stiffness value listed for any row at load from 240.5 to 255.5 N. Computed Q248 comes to 41.76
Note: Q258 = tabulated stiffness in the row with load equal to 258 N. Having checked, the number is 43.27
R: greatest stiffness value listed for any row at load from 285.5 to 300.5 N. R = 43.39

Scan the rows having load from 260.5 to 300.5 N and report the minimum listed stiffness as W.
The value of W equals 40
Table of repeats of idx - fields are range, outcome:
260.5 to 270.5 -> 43.5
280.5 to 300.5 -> 42.3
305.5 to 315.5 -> 40.5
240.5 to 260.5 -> 42.5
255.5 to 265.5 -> 43.7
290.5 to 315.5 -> 41.6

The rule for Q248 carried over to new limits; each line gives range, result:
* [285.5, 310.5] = 40.78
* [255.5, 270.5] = 42.79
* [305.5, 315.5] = 40.21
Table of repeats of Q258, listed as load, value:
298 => 42.53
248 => 41.76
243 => 43.15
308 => 40.78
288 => 43.23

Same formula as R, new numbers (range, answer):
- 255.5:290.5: 44.22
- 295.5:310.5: 42.53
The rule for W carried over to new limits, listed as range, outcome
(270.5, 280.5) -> 43.08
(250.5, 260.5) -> 41.94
